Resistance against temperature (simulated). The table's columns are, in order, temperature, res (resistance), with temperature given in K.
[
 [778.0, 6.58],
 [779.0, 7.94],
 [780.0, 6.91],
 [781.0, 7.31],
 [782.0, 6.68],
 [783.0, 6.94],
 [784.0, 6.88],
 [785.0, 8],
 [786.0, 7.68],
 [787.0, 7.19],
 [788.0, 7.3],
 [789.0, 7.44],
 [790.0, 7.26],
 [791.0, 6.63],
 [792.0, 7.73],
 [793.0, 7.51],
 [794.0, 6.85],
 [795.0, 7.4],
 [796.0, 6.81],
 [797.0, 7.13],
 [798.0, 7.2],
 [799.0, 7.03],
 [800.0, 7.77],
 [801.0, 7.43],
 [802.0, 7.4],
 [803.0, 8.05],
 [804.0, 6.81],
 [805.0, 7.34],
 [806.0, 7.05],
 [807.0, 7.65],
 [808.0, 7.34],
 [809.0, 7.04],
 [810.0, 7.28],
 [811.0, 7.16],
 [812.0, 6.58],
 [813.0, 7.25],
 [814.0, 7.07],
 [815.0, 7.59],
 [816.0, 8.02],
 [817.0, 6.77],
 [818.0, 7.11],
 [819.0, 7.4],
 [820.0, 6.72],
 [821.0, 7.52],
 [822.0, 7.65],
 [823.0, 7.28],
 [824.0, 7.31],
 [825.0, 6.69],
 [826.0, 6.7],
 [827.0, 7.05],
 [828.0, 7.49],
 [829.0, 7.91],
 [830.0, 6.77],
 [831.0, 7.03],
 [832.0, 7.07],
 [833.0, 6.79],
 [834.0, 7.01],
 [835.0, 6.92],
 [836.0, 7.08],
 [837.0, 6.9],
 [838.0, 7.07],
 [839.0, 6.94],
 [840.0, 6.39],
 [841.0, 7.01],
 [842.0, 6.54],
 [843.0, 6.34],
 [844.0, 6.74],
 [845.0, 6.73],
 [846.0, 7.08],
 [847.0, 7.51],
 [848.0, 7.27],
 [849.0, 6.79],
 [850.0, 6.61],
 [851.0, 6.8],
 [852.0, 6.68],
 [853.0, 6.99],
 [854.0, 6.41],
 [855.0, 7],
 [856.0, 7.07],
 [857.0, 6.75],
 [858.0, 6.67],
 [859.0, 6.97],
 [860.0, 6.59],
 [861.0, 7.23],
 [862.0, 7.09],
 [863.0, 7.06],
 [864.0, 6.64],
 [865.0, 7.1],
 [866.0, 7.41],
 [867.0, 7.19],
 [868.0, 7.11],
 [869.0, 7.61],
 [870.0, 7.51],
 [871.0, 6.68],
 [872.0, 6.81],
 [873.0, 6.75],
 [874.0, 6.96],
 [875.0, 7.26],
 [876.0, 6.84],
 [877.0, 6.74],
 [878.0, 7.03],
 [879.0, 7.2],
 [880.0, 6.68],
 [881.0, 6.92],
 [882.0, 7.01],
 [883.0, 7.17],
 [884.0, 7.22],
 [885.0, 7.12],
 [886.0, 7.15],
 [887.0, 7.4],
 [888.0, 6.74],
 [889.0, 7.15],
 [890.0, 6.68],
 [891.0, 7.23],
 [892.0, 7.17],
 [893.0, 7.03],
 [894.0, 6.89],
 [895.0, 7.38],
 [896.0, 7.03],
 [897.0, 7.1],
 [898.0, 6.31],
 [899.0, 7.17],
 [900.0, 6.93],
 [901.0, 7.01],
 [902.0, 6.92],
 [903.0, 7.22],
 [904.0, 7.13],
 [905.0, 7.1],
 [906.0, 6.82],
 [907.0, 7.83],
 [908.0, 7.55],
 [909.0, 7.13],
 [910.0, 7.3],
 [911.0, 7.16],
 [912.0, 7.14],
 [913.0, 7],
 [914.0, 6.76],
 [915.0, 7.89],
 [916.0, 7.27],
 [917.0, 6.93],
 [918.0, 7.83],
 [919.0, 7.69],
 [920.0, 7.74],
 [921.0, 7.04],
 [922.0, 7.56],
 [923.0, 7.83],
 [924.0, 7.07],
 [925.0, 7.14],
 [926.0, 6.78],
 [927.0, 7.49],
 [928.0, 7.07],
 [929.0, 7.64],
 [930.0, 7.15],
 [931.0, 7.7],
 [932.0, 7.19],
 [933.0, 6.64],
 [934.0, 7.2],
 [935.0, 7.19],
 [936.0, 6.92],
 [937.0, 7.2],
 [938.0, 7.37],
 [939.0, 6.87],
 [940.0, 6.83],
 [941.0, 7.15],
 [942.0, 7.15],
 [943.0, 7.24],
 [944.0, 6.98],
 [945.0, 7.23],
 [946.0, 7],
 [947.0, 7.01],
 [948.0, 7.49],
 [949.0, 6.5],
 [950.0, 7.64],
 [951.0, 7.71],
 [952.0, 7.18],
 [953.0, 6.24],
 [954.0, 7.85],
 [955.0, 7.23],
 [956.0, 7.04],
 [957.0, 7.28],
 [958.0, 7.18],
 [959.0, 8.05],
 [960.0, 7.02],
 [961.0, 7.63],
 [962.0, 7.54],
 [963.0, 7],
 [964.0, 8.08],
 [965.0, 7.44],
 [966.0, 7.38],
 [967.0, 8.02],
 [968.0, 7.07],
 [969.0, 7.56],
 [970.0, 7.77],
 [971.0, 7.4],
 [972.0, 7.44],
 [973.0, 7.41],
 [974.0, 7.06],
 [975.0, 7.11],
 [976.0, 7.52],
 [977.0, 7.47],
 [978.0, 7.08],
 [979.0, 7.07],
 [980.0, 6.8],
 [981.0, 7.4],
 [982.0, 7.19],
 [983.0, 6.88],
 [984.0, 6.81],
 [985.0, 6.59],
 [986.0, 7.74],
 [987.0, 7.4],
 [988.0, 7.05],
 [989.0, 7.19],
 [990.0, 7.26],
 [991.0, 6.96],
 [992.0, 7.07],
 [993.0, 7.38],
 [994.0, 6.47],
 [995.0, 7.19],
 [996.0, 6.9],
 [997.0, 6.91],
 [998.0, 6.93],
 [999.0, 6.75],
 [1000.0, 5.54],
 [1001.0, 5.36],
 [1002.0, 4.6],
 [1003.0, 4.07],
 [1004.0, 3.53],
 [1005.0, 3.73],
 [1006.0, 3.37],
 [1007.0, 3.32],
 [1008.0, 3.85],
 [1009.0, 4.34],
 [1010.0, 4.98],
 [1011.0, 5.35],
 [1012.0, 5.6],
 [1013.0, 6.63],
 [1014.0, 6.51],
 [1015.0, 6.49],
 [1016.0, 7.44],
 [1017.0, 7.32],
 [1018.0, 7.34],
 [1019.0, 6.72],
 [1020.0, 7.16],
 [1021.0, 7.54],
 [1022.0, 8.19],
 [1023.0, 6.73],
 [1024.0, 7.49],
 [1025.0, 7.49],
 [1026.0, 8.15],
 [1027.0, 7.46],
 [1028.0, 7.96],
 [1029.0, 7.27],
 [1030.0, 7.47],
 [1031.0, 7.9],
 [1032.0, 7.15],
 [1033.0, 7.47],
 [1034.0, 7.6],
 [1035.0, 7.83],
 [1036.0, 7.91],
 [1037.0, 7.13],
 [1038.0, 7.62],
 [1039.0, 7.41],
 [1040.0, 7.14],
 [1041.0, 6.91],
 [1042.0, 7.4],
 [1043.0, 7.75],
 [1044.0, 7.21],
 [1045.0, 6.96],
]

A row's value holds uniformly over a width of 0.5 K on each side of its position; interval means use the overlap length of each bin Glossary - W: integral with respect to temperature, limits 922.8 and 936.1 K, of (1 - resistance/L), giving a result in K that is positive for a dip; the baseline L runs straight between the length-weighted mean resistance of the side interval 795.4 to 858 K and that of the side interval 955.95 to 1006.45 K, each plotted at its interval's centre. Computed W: -0.56 K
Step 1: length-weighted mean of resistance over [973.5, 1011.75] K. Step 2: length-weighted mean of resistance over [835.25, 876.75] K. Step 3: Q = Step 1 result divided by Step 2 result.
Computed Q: 0.9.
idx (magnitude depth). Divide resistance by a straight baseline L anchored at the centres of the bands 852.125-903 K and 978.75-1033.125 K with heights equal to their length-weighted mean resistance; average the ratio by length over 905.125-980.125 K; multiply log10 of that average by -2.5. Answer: -0.08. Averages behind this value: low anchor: 7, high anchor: 6.53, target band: 7.28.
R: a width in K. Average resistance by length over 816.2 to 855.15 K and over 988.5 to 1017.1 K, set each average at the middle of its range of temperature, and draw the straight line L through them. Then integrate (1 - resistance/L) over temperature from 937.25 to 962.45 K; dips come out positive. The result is -4.2 K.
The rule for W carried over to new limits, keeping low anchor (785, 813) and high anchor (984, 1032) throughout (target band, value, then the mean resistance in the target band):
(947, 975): -3.08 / 7.37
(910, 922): -0.90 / 7.32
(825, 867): 0.93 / 6.93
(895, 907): -0.27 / 7.03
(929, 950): -1.27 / 7.13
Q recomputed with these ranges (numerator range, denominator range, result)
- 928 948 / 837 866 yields 1.04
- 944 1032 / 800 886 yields 0.97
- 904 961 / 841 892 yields 1.04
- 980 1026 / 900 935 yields 0.88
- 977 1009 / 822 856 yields 0.89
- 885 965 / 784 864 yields 1.01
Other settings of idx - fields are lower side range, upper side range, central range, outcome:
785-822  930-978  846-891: 0.04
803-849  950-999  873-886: 0.02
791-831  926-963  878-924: 0.01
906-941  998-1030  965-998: -0.11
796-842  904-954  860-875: 0.02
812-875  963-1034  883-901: -0.02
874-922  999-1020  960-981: -0.23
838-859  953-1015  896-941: -0.07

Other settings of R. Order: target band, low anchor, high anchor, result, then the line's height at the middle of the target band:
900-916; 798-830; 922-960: 0.1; 7.22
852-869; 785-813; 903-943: 0.7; 7.26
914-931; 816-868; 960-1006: -1.2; 6.9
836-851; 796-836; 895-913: 0.7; 7.18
